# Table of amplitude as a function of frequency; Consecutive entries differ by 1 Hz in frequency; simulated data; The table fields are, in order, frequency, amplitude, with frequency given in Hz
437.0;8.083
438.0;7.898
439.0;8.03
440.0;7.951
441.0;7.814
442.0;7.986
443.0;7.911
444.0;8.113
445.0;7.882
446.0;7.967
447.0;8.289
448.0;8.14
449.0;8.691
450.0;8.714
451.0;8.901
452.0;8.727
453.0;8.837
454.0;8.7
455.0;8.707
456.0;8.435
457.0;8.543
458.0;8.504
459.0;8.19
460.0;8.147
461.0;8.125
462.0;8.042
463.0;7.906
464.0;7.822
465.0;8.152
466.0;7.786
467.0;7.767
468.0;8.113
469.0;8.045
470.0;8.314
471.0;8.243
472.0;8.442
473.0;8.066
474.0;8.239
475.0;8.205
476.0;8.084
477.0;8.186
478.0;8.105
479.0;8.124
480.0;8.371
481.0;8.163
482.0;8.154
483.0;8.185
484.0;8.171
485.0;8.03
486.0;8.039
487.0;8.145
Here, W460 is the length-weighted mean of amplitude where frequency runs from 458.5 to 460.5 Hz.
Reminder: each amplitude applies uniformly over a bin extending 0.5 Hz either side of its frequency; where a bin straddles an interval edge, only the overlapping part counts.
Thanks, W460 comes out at 8.17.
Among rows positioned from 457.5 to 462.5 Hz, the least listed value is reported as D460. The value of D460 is 8.042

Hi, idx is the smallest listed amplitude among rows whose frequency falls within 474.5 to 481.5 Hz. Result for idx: 8.084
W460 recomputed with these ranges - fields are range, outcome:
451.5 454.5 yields 8.75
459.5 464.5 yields 8.01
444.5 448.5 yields 8.07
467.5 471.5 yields 8.18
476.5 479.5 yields 8.14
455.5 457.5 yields 8.49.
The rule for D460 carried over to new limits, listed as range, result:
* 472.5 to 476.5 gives 8.066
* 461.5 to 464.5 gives 7.822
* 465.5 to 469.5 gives 7.767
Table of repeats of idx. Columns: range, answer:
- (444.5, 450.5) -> 7.882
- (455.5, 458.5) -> 8.435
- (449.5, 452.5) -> 8.714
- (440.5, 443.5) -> 7.814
